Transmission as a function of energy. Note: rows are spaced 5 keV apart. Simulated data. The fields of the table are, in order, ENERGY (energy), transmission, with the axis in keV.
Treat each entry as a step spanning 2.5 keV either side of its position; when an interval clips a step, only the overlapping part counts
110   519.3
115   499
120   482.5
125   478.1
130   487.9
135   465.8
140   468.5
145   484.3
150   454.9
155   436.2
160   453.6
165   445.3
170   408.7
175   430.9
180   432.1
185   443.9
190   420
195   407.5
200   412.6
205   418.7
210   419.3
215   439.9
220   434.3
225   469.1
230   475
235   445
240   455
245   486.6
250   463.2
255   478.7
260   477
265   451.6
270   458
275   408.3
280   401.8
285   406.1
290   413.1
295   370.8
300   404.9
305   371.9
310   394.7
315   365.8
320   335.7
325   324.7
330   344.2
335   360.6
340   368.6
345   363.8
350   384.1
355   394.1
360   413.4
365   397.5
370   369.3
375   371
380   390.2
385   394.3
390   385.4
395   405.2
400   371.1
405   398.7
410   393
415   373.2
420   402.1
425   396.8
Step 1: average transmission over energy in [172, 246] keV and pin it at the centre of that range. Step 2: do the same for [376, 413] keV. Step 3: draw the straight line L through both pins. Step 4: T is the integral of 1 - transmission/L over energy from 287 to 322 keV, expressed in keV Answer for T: 2.8 keV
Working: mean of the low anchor 438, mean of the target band 381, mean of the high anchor 390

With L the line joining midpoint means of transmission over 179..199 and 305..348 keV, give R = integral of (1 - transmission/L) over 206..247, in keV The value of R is -4.6 keV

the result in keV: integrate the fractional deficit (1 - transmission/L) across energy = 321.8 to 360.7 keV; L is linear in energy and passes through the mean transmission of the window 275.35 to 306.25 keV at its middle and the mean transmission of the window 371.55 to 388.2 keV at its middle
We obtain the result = 2.29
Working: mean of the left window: 397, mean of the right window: 384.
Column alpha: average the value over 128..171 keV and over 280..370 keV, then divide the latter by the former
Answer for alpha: 0.8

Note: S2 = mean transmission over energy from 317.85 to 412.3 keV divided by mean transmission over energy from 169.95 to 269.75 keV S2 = 0.85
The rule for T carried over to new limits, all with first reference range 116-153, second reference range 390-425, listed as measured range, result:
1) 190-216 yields 2.03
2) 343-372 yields 1.31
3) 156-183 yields 1.74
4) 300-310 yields 0.86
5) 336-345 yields 0.99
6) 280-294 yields 0.78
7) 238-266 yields -1.99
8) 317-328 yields 2.23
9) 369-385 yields 0.79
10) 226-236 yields -0.41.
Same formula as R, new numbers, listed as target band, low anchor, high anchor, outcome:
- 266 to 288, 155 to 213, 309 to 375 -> -1.51 keV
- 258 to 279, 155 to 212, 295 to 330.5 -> -3.18 keV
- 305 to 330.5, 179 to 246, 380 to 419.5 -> 3.46 keV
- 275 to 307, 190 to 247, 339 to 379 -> 1.18 keV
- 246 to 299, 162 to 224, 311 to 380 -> -4.77 keV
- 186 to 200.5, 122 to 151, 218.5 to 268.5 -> 1.62 keV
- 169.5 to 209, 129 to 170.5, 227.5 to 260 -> 3.37 keV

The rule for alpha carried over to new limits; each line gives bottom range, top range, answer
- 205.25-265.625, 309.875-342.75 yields 0.77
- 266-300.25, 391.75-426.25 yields 0.95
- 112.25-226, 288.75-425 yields 0.85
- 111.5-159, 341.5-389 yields 0.82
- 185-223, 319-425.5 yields 0.89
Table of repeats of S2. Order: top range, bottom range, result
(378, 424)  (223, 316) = 0.90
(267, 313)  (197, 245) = 0.91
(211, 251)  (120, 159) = 0.98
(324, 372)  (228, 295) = 0.84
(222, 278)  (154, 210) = 1.08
